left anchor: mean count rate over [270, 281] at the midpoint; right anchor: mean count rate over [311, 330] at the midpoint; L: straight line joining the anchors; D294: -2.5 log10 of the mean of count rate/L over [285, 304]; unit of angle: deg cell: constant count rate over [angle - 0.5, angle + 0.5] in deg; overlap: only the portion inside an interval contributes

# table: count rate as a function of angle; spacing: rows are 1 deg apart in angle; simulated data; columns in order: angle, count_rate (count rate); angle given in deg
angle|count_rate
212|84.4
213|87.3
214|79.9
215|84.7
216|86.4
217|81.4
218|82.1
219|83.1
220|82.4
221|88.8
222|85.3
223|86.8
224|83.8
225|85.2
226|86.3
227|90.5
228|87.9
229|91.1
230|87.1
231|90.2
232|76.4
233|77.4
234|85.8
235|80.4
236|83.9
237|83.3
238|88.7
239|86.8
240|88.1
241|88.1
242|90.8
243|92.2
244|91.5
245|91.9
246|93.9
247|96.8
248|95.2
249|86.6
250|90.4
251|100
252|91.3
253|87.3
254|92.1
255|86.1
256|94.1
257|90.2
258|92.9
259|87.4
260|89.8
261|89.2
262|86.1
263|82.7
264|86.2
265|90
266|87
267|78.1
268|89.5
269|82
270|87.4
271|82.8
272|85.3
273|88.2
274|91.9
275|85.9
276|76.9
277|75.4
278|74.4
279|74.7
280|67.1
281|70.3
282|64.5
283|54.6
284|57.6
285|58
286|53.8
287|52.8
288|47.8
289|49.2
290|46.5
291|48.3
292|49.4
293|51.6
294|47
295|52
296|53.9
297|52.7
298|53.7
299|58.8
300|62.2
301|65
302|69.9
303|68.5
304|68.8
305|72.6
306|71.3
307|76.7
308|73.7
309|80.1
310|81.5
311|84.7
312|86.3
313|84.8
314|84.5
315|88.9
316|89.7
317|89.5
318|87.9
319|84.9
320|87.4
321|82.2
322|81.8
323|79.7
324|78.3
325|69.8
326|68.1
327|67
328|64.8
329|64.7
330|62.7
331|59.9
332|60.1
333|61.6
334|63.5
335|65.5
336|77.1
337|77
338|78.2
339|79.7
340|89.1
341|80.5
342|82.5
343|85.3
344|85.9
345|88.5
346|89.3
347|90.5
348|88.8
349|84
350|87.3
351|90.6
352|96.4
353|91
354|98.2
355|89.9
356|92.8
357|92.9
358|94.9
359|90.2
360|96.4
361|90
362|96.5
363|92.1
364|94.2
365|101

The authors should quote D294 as 0.40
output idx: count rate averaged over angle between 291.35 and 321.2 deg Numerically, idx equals 71.8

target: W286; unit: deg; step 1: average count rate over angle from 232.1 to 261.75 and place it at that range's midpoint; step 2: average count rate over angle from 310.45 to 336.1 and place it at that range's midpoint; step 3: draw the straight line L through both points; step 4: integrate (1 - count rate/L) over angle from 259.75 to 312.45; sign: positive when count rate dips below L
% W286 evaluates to 7.8 deg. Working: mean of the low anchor 89.2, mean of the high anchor 76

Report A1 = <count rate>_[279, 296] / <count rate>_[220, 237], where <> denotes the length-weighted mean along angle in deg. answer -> 0.64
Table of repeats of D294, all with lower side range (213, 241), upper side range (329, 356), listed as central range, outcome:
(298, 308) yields 0.211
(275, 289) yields 0.284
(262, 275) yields -0.031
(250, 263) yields -0.078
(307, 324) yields -0.027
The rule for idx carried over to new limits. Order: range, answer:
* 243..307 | 75.1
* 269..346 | 71.6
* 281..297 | 53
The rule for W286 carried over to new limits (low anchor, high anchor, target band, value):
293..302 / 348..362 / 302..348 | -3.3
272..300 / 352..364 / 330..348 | 1.7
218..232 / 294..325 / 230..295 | 1.7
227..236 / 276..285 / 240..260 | -3.4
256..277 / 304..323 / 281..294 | 4.8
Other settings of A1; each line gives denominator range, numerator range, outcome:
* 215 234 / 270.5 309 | 0.76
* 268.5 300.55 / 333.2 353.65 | 1.30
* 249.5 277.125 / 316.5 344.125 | 0.86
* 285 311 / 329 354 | 1.31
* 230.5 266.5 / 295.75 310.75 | 0.77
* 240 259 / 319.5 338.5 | 0.78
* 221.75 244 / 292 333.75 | 0.82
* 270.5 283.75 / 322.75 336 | 0.88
